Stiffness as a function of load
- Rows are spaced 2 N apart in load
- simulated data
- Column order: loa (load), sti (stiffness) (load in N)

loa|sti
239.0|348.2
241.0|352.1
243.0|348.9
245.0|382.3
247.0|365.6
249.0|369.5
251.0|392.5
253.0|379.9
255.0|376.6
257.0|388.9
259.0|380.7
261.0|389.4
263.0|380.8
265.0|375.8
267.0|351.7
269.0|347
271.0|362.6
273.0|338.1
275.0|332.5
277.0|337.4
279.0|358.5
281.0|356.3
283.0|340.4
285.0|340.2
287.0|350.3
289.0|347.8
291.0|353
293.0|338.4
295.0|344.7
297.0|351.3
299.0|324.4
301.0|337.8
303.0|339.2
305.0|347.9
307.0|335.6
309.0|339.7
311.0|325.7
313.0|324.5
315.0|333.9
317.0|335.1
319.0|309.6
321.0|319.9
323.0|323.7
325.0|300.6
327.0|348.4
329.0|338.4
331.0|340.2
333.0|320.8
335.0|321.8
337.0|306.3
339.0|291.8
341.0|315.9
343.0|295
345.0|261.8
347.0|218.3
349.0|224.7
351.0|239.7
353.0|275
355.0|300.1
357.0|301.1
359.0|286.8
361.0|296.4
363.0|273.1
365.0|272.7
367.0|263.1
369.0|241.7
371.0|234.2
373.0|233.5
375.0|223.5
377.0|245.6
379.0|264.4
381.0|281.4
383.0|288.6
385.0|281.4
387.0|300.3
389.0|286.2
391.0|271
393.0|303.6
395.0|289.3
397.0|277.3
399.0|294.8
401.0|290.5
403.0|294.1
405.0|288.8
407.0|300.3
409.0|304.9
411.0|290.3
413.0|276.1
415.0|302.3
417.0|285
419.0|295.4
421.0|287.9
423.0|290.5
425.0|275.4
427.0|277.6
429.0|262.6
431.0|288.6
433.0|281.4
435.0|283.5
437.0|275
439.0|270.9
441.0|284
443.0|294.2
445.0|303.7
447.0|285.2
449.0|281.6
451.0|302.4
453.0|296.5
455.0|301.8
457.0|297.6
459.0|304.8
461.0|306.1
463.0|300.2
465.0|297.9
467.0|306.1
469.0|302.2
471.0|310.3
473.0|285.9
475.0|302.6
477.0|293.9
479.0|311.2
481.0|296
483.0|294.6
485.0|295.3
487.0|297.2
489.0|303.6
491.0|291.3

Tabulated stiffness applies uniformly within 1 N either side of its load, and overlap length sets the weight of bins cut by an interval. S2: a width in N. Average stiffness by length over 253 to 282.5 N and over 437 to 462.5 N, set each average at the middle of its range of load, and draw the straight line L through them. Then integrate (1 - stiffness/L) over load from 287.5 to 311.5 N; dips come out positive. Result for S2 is 0.67 N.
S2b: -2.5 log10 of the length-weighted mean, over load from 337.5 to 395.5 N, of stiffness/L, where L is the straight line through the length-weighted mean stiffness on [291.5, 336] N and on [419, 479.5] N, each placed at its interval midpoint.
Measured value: 0.17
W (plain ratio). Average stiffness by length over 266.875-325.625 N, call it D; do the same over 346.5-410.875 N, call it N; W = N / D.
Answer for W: 0.81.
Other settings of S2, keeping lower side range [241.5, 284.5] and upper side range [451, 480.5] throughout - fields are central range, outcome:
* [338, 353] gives 3.3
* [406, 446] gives 3.4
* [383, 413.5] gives 3.0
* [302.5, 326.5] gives 1.4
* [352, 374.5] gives 4.3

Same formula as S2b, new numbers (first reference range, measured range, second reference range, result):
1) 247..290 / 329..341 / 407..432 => 0.04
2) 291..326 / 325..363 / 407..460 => 0.09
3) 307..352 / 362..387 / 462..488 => 0.17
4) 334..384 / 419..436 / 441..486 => 0.03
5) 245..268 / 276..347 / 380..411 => 0.05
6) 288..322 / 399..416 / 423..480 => 0.04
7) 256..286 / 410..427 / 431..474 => 0.07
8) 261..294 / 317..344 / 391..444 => 0.03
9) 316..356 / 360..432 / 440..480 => 0.08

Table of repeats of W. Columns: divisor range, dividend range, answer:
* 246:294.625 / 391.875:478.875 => 0.81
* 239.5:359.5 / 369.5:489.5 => 0.86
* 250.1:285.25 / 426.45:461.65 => 0.80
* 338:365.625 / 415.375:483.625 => 1.06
